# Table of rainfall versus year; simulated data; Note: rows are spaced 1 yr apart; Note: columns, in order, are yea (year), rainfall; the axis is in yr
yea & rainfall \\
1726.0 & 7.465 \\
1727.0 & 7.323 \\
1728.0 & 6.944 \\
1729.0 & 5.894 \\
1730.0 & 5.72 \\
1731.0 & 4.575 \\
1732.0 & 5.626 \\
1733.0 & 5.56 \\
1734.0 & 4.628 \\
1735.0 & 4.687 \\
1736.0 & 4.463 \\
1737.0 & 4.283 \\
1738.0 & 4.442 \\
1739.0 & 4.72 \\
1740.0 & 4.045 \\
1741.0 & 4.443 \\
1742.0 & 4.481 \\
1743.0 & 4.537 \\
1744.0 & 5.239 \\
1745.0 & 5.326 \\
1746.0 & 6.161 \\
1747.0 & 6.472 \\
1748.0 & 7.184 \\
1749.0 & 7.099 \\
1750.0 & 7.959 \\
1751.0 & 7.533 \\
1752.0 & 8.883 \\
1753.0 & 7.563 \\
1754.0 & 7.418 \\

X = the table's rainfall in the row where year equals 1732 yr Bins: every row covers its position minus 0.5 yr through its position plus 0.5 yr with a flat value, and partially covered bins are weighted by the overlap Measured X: 5.626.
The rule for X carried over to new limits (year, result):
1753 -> 7.563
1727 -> 7.323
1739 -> 4.72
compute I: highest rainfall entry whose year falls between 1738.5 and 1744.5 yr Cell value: 5.239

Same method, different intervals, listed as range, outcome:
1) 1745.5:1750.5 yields 7.959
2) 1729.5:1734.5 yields 5.72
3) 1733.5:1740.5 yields 4.72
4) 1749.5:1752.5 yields 8.883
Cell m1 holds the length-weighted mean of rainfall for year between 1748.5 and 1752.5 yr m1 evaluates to 7.87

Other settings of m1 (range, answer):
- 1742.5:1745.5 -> 5.03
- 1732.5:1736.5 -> 4.83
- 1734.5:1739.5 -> 4.52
